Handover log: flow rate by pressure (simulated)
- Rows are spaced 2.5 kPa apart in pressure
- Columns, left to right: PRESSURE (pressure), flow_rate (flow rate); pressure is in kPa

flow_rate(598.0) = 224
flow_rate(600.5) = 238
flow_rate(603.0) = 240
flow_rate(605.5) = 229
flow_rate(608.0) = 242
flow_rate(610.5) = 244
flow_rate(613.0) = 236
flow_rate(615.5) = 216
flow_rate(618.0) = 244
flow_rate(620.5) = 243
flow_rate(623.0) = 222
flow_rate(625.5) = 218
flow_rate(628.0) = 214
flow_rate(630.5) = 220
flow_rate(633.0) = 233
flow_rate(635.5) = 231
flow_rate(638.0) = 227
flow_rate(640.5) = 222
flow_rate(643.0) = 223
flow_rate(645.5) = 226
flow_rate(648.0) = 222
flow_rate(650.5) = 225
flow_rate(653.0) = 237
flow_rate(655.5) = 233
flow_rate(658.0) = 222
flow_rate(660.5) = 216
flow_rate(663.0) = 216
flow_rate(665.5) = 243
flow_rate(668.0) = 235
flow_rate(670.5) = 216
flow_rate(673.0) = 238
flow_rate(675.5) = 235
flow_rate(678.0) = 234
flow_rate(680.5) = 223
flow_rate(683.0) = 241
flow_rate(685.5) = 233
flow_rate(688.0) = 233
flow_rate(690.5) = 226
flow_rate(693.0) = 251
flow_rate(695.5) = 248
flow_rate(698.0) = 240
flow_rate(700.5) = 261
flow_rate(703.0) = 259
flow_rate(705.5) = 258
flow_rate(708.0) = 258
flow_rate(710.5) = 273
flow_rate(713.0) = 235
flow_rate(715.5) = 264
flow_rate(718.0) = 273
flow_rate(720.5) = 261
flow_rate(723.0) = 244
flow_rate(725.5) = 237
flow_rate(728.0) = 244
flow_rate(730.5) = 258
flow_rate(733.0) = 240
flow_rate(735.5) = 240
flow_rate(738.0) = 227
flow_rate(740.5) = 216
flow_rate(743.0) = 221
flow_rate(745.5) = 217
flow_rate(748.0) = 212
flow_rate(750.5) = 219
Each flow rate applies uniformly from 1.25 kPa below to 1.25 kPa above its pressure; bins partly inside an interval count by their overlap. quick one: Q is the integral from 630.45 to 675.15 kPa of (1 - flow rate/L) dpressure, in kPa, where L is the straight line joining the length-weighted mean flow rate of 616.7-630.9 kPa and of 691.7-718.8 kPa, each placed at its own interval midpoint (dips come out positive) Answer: 1.9 kPa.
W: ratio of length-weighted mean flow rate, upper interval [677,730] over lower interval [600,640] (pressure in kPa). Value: 1.1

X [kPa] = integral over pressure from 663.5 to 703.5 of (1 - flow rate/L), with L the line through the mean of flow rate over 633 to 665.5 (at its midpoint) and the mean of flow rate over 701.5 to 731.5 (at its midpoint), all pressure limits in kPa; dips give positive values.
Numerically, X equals 0.5 kPa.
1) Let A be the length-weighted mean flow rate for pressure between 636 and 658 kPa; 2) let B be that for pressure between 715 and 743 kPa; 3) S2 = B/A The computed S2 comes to 1.1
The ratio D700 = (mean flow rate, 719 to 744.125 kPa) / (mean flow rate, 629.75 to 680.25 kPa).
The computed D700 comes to 1.05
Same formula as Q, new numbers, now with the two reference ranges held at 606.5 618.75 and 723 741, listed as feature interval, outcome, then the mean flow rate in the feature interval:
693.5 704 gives -0.61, 252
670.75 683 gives 0.28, 232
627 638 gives 0.53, 225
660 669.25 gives 0.34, 228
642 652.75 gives 0.52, 225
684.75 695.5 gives 0.02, 237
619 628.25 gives 0.40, 226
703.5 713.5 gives -0.82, 258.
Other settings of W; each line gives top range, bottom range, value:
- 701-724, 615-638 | 1.14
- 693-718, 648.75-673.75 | 1.12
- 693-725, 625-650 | 1.14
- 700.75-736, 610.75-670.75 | 1.12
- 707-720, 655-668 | 1.15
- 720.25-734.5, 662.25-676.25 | 1.07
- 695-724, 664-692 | 1.10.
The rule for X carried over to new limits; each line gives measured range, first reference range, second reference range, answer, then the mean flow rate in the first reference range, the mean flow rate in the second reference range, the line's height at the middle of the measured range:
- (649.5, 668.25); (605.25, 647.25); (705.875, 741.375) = 0.6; 229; 248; 235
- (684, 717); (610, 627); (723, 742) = -1.9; 231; 238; 236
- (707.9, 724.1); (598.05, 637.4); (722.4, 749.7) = -1.9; 231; 232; 232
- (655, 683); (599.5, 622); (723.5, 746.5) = 0.8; 237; 234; 235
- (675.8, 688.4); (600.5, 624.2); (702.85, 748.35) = 0.4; 235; 244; 241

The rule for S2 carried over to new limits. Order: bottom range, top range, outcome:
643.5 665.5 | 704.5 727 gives 1.13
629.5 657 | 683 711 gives 1.09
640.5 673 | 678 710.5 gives 1.08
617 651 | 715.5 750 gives 1.05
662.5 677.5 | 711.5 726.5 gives 1.09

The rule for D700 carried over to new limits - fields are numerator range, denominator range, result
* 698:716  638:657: 1.13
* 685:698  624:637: 1.07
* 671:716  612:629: 1.07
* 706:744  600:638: 1.07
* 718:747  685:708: 0.97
